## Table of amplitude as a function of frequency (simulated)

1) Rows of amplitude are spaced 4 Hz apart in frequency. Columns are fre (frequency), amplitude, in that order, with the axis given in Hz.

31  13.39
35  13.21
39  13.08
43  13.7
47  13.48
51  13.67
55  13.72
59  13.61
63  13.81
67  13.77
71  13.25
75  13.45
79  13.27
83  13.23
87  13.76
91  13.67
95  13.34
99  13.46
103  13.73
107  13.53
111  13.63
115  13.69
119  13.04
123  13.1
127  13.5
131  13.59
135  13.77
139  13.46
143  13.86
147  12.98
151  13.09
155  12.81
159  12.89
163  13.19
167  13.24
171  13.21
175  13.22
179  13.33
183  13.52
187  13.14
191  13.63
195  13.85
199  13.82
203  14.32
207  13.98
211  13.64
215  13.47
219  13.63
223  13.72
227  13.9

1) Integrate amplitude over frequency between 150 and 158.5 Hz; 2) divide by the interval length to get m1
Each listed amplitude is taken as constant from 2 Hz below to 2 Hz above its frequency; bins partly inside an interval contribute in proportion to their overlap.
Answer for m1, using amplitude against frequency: 12.9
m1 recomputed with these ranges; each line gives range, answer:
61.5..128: 13.5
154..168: 13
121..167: 13.3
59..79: 13.5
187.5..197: 13.6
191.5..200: 13.8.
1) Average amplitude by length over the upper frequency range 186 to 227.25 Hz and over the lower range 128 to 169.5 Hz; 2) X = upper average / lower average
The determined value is 1.0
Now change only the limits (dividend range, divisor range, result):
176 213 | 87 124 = 1.01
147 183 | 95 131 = 0.98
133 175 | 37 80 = 0.98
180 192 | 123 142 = 0.99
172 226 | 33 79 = 1.01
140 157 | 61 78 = 0.97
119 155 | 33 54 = 0.99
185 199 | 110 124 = 1.02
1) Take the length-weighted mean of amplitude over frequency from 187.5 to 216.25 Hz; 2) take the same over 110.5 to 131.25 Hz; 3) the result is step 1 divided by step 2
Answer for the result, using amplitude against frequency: 1.03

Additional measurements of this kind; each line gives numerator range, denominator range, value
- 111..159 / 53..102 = 0.99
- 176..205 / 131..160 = 1.03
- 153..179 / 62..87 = 0.97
